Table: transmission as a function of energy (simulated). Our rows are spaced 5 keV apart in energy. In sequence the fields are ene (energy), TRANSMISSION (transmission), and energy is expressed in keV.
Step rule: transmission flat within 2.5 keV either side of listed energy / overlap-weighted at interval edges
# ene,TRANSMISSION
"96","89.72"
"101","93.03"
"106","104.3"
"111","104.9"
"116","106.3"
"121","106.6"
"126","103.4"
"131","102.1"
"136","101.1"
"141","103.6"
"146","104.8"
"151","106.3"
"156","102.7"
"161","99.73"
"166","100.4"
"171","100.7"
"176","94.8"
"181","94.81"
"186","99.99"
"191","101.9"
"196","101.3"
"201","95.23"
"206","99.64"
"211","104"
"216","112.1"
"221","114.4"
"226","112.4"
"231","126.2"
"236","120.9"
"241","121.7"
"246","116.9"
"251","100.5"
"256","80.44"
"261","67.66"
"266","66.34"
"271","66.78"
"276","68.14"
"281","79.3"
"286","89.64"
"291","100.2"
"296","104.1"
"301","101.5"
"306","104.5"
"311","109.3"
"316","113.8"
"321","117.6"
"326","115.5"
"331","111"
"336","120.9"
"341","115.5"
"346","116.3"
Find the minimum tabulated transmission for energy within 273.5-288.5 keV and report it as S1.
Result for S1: 68.14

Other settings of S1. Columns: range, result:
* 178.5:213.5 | 94.81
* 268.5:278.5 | 66.78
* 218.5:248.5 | 112.4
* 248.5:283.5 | 66.34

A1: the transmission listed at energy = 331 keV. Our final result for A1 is 111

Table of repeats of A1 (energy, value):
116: 106.3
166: 100.4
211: 104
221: 114.4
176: 94.8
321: 117.6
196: 101.3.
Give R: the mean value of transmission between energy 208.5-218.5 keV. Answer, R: 108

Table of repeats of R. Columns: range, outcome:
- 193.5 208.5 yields 98.7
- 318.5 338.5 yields 116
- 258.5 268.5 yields 67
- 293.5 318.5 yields 107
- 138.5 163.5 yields 103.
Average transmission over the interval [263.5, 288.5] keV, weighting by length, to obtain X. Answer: 74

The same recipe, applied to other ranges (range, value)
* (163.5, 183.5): 97.7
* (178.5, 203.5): 98.6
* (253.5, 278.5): 69.9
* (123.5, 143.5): 103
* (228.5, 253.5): 117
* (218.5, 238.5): 118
